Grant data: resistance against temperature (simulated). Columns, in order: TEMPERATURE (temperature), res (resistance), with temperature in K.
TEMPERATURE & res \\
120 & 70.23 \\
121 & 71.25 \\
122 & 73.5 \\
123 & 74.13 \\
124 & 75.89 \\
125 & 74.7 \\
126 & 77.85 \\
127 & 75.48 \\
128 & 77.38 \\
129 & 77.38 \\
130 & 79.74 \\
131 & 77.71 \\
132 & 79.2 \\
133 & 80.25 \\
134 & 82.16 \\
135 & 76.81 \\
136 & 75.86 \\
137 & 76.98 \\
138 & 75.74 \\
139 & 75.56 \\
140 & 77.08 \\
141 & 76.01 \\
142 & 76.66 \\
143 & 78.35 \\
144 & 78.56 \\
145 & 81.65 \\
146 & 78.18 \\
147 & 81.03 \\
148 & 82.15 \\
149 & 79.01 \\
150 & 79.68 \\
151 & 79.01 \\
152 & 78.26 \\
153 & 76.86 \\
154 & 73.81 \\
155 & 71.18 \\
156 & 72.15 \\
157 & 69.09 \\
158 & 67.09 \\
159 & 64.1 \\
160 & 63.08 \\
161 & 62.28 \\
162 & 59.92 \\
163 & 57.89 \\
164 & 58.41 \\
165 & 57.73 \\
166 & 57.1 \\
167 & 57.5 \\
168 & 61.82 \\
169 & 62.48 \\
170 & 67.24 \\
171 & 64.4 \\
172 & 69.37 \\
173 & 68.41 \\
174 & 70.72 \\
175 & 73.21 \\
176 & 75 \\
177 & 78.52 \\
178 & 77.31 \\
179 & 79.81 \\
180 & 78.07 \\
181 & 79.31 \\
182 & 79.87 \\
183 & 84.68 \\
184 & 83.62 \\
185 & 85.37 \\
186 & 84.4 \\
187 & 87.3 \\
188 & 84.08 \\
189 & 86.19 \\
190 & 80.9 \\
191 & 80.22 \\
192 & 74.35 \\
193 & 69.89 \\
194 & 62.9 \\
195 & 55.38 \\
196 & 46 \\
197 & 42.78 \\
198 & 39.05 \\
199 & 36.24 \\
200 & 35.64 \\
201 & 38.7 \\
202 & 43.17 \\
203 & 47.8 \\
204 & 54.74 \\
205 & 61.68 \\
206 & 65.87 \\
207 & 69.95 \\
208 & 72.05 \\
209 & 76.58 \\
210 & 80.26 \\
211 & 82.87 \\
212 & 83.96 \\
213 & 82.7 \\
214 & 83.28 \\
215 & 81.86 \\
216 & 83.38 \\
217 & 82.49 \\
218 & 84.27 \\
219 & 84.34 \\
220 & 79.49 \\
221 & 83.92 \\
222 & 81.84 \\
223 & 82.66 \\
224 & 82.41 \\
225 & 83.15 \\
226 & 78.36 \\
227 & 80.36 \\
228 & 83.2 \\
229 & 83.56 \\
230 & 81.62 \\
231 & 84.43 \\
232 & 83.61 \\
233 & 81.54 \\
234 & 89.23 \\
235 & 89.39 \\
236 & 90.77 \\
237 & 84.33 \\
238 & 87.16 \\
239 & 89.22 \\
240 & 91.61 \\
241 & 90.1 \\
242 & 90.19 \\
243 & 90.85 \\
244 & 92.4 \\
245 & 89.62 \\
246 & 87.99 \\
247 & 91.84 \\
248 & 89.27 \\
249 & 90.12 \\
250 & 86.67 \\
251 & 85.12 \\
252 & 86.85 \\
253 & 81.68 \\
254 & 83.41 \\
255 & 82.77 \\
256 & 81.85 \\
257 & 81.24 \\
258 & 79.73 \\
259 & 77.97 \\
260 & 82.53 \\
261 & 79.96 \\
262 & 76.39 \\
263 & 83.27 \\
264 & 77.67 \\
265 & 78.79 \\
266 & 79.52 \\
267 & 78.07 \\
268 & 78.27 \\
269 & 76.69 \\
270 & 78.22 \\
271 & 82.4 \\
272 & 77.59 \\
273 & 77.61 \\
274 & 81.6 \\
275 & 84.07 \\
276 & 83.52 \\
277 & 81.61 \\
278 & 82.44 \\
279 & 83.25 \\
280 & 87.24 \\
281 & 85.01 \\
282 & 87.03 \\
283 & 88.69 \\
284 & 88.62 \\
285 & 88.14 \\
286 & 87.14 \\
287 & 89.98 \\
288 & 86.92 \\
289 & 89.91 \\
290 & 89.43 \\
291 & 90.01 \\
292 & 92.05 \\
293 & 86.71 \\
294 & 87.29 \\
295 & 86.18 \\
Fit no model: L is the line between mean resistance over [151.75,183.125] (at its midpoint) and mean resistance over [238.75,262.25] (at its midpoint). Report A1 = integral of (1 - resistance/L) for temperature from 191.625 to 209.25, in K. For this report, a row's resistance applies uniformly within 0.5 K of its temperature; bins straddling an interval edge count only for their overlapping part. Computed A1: 4.89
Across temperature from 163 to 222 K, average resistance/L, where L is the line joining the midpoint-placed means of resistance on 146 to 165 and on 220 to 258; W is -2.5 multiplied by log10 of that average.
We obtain 0.11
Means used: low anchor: 70.7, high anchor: 85.6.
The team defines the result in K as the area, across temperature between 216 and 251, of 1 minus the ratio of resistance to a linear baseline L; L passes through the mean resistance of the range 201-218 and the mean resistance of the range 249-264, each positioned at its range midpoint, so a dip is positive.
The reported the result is -4.1 K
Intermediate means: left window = 71.4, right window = 82.2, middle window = 85.9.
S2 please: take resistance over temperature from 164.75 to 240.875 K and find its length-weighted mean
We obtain 73.9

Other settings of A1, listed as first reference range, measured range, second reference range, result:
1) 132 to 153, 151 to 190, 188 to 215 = -0.3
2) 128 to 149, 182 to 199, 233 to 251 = 2.6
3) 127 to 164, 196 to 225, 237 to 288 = 4.2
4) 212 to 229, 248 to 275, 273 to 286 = 0.9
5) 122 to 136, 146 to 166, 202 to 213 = 1.2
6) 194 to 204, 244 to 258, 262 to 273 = -3.1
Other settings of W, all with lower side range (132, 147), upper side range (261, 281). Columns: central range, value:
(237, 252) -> -0.118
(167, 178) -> 0.143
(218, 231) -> -0.035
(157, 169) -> 0.272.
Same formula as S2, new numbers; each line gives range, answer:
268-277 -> 80.2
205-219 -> 78.8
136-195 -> 73.5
